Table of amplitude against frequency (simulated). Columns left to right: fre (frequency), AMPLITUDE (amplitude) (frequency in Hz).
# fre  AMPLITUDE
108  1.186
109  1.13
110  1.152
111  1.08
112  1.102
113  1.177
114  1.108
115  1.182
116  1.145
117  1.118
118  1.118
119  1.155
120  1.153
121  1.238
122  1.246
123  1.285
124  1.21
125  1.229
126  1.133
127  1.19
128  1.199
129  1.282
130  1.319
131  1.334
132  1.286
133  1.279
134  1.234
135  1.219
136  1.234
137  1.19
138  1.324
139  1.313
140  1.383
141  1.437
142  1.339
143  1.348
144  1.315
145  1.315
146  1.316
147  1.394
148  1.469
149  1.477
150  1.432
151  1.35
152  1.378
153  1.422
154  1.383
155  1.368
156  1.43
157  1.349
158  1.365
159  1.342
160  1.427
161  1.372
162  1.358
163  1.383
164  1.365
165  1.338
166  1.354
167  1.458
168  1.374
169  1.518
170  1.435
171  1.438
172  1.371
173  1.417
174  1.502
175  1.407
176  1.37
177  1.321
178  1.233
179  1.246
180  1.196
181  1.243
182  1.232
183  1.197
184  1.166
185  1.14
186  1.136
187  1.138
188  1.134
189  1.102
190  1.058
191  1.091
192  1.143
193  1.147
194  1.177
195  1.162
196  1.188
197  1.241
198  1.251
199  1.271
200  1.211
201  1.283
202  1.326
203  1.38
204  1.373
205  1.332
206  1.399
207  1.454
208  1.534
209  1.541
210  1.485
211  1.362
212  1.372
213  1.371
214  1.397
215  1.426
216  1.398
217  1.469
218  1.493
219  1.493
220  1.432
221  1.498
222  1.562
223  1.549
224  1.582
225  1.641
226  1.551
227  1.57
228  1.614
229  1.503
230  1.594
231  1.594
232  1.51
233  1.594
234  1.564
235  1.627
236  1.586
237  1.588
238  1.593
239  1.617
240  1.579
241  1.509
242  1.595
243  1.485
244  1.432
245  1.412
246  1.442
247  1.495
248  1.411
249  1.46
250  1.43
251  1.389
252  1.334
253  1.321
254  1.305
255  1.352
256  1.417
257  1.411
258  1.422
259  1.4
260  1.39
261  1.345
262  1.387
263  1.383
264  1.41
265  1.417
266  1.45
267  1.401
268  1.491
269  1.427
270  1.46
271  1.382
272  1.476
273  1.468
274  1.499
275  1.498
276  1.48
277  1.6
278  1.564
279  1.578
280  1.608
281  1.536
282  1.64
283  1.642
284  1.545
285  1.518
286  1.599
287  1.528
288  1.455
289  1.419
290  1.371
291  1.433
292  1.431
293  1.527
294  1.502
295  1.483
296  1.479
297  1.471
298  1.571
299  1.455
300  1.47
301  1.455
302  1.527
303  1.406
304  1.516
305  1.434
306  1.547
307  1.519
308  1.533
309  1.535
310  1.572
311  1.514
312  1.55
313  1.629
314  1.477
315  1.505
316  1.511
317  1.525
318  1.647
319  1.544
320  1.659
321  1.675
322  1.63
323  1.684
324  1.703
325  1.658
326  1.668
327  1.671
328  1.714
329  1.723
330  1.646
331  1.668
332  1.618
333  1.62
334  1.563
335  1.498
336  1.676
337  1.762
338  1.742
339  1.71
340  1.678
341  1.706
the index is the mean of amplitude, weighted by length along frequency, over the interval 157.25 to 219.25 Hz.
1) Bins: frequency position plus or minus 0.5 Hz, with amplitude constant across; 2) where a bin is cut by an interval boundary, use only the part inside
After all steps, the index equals 1.32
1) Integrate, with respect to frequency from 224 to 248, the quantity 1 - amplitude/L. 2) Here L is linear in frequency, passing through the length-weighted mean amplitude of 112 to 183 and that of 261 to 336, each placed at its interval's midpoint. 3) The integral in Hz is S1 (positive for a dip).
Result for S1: -1.8 Hz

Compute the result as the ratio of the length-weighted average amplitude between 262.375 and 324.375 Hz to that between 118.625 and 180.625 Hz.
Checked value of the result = 1.1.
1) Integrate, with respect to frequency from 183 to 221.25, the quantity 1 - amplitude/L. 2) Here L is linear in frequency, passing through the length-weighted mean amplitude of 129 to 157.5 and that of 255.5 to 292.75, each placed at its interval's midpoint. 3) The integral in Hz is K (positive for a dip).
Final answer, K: 2.7 Hz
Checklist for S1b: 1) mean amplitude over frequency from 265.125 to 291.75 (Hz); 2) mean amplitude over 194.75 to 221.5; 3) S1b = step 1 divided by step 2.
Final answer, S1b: 1.09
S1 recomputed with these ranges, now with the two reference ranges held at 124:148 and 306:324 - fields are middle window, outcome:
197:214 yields 0.4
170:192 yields 1.8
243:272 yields 1.4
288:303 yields 0.7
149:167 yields -0.8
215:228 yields -0.9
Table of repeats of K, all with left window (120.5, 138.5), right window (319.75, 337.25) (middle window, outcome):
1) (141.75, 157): -1.1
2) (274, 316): 1.9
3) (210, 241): -1.7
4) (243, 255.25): 0.7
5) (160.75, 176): -0.9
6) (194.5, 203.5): 0.9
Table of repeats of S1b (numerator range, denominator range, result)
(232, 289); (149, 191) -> 1.12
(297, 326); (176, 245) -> 1.12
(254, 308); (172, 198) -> 1.21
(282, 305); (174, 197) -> 1.24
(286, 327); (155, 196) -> 1.19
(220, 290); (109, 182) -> 1.15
